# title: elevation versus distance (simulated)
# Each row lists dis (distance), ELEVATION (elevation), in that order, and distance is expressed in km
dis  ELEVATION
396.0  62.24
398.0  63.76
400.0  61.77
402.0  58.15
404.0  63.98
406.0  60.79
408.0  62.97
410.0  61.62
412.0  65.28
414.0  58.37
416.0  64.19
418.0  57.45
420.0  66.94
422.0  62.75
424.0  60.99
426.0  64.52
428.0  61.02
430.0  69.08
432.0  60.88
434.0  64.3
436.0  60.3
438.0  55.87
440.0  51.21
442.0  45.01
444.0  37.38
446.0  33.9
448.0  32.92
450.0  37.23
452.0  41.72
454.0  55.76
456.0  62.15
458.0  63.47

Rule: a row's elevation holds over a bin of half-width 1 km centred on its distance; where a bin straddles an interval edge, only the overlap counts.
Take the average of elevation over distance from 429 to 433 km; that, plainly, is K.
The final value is 65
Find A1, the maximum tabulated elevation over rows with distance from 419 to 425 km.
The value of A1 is 66.94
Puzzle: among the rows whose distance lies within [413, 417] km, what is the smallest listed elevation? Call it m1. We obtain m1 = 58.37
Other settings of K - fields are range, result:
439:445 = 44.5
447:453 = 37.3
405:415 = 61.8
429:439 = 62.1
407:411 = 62.3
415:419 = 60.8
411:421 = 62.4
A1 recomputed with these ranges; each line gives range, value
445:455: 55.76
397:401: 63.76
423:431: 69.08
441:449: 45.01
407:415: 65.28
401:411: 63.98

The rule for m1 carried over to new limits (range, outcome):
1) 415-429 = 57.45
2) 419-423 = 62.75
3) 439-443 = 45.01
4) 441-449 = 32.92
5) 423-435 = 60.88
